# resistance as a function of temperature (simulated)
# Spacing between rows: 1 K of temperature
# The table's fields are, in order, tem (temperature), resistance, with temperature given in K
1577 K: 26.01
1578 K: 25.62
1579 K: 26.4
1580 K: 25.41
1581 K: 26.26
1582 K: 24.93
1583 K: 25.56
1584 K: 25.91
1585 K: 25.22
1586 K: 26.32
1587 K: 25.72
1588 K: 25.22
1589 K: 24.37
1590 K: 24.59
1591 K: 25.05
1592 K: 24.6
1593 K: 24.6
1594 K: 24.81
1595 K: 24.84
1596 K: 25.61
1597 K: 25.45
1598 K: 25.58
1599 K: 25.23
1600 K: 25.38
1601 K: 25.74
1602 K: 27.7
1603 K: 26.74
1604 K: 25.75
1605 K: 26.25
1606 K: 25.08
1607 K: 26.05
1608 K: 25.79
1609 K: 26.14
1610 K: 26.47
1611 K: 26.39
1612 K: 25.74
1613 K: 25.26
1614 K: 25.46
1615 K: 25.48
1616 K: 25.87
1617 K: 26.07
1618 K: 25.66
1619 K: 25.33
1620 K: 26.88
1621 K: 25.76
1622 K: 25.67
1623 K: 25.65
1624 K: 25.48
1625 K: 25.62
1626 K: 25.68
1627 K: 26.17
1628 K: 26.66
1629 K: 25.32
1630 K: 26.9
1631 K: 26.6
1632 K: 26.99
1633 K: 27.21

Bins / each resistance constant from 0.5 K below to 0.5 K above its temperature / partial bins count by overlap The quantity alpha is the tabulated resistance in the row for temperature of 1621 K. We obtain 25.76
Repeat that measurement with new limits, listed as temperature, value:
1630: 26.9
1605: 26.25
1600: 25.38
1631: 26.6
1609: 26.14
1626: 25.68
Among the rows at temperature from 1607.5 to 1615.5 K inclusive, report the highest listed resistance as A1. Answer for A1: 26.47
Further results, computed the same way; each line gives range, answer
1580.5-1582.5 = 26.26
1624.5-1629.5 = 26.66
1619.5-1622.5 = 26.88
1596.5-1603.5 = 27.7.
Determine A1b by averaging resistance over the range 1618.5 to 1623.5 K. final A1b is 25.9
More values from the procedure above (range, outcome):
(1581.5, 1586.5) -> 25.6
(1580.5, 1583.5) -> 25.6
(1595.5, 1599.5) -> 25.5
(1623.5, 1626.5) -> 25.6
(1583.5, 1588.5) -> 25.7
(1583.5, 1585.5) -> 25.6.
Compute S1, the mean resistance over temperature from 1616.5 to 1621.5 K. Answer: 25.9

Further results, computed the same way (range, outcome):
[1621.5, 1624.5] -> 25.6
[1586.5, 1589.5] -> 25.1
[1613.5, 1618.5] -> 25.7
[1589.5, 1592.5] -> 24.7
